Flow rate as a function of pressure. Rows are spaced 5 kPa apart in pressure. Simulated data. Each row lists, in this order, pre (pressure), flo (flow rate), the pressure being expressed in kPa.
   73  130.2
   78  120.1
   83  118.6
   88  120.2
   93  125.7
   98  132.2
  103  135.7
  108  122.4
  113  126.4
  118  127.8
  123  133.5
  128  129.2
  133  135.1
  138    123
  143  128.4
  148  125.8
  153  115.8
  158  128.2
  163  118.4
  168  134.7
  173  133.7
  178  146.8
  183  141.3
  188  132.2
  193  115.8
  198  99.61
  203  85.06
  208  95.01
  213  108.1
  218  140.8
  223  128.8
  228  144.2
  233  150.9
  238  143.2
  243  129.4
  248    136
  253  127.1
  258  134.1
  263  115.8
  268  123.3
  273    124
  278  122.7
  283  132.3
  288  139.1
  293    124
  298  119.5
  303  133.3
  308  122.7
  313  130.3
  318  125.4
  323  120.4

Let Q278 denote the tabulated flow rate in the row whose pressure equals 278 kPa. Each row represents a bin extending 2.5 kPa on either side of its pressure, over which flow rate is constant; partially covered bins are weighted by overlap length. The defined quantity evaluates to 122.7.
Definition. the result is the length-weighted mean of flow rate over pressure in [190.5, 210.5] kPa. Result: 98.9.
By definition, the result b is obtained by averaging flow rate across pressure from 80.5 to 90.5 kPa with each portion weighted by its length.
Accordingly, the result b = 119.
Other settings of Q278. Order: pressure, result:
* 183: 141.3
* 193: 115.8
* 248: 136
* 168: 134.7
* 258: 134.1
